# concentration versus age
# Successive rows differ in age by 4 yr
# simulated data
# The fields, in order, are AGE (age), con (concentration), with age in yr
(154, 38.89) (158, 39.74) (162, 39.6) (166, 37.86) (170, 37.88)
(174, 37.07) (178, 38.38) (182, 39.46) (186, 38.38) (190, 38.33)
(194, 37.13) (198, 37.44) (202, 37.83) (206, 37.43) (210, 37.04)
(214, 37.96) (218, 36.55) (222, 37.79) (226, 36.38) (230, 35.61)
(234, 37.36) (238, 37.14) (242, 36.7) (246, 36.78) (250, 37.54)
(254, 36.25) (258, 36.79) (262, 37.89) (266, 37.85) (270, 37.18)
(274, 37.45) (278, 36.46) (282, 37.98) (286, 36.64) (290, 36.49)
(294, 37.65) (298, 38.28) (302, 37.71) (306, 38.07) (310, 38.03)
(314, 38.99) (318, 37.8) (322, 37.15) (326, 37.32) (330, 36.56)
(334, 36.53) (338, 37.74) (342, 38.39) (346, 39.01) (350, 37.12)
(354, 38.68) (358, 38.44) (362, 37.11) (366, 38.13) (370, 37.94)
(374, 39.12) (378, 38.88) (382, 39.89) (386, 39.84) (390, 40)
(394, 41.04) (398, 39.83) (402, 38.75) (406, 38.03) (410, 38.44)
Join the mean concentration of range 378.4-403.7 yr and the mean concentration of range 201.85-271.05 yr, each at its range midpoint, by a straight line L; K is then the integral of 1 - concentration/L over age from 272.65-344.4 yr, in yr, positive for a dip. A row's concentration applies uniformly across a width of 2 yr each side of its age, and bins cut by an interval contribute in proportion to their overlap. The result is 1.6 yr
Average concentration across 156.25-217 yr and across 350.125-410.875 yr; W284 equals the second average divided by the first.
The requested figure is 1.0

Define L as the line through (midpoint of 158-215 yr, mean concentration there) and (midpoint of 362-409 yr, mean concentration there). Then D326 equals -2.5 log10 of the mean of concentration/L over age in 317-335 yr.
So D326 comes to 0.050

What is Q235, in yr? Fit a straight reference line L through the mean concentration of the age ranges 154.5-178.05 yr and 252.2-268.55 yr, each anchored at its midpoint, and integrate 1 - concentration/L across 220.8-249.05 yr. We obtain 0.5 yr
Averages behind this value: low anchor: 38.5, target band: 36.8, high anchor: 37.2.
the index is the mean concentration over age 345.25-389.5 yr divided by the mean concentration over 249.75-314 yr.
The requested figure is 1.0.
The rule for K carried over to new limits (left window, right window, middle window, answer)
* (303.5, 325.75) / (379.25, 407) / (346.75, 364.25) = 0.4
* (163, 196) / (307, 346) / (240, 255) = 0.4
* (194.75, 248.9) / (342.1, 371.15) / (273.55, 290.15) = 0.2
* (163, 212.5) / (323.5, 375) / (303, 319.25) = -0.2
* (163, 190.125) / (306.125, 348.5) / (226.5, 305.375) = 1.7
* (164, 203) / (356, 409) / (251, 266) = 0.5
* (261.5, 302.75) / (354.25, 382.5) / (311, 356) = 0.3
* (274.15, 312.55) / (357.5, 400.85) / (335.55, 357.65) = 0.2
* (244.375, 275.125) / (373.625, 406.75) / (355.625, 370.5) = 0.4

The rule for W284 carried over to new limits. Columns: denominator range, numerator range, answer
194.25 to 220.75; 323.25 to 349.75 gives 1.00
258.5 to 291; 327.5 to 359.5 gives 1.01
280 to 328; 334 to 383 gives 1.02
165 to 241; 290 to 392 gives 1.02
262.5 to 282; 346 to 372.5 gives 1.02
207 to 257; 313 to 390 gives 1.03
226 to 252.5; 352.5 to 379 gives 1.04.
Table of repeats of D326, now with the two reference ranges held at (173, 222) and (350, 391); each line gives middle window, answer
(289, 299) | 0.02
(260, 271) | 0.01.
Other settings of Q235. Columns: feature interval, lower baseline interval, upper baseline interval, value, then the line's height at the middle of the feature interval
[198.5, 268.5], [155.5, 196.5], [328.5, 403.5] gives 2.41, 38.4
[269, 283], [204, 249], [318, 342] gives -0.04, 37.1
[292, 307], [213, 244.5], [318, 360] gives -0.20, 37.4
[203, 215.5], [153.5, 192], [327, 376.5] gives 0.30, 38.4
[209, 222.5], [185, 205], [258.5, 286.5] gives 0.13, 37.7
